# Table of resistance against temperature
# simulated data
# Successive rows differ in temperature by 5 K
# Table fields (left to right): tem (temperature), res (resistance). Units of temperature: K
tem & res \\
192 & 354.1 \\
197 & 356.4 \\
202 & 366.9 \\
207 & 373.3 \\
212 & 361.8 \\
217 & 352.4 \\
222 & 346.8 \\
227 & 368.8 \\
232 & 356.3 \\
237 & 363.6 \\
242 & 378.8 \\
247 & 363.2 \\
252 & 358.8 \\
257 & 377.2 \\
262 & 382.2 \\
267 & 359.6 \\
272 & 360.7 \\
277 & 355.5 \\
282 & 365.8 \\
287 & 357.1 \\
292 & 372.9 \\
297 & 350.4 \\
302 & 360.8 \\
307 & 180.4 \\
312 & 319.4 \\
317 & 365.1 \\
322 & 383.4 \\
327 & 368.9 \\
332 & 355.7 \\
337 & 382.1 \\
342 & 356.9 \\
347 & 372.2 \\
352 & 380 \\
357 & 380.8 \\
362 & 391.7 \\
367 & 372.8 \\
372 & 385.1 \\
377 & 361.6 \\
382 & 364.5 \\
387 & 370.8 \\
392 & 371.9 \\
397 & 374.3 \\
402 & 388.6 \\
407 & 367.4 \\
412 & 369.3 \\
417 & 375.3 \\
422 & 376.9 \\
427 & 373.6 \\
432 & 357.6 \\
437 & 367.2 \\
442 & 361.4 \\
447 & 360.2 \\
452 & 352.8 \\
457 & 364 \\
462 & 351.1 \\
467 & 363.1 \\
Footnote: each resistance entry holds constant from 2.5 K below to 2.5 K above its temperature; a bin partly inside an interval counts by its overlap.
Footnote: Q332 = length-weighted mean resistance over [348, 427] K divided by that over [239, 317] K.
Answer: 1.1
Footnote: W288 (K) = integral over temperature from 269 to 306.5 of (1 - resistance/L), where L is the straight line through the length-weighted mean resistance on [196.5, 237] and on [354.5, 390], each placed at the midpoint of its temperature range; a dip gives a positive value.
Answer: 1.7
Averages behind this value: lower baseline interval 361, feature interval 351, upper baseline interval 375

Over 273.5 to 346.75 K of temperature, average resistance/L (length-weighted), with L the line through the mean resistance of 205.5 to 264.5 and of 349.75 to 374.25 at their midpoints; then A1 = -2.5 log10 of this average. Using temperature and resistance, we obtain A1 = 0.078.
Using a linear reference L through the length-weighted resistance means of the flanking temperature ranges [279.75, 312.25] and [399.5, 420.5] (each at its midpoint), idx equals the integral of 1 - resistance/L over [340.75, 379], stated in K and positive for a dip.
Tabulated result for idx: -2.2 K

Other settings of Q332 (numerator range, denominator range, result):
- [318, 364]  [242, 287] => 1.02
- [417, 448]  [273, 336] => 1.06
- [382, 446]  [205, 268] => 1.02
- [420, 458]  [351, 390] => 0.97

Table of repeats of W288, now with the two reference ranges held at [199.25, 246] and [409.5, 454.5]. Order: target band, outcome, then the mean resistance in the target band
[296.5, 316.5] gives 3.3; 304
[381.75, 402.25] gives -0.4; 373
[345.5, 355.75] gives -0.3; 377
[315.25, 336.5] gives -0.3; 370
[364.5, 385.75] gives -0.3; 371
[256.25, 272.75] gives -0.3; 370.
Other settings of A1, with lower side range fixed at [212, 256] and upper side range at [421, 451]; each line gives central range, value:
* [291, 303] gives 0.01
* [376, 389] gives -0.01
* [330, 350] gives -0.01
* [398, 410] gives -0.04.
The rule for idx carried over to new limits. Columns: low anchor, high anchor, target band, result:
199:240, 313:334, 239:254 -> -0.20 K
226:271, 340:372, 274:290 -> 0.45 K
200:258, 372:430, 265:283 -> 0.30 K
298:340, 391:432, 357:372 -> -1.09 K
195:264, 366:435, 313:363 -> -0.29 K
